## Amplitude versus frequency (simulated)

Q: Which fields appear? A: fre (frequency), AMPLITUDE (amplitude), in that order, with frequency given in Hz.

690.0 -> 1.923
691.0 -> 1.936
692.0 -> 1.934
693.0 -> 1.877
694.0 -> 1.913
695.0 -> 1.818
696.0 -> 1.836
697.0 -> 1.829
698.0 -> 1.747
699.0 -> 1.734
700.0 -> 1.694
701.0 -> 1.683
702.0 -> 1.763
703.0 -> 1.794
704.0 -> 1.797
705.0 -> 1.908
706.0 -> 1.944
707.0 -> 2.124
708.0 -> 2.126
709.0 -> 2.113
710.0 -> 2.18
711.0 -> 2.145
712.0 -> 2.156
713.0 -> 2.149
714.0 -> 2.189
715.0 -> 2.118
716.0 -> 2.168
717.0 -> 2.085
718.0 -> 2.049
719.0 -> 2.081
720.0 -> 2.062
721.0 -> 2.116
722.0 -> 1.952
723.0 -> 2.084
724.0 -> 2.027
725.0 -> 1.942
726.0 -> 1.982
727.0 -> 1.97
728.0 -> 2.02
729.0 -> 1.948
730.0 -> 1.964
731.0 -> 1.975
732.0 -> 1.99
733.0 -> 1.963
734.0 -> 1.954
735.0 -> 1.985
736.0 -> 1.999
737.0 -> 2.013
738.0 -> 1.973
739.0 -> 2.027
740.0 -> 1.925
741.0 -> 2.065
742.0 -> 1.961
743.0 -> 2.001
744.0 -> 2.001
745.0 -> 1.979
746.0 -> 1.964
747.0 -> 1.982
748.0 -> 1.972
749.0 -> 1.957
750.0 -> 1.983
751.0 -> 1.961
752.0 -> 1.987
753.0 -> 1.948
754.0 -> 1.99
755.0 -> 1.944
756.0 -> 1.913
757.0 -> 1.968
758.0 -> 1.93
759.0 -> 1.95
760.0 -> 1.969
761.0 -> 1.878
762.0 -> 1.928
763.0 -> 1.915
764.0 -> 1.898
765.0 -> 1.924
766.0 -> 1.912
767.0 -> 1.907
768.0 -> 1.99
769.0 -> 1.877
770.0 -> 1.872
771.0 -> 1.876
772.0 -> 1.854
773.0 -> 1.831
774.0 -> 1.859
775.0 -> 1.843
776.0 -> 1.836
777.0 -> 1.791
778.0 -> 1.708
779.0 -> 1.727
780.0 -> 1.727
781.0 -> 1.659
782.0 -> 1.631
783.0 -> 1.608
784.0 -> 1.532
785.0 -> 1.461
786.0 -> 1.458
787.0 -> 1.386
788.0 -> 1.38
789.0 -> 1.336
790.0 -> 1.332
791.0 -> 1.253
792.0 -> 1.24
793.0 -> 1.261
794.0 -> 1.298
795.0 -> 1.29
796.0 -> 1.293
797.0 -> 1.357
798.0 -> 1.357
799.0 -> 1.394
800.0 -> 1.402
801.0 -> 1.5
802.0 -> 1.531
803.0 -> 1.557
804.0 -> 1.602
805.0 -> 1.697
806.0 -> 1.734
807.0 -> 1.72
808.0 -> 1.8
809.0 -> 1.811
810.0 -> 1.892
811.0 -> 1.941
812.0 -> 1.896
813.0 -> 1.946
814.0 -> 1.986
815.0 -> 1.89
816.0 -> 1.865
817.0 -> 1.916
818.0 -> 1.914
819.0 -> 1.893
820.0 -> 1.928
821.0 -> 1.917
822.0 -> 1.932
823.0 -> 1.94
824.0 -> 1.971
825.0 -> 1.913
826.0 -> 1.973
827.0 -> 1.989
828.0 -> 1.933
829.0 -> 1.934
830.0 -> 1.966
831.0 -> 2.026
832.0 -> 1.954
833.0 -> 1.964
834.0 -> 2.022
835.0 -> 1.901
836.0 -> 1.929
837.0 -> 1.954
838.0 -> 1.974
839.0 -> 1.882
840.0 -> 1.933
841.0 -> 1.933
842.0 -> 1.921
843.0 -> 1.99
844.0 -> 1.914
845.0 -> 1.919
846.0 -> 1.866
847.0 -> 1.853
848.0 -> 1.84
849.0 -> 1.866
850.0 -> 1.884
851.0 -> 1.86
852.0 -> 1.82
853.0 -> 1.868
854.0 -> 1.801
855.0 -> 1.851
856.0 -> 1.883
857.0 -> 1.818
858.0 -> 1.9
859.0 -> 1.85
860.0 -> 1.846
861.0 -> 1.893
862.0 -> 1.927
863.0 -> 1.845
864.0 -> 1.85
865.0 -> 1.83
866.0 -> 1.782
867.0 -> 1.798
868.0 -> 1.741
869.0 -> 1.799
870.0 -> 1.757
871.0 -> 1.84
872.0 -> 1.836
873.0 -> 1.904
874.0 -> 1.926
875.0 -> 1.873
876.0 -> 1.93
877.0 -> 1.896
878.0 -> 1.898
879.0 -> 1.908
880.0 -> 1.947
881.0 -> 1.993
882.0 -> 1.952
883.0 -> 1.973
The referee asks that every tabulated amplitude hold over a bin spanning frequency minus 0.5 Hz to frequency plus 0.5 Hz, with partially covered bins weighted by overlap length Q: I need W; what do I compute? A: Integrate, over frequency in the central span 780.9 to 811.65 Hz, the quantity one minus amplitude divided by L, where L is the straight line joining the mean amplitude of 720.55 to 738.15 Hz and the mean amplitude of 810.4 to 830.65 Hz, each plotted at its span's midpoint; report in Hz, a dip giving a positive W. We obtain 6.96 Hz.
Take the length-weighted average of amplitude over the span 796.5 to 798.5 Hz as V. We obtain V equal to 1.36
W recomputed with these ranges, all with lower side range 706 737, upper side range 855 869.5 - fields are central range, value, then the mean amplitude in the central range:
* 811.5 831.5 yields -0.4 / 1.94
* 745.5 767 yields 0.6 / 1.95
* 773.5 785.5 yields 1.6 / 1.7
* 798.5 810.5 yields 1.8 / 1.64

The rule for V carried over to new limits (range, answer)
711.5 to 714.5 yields 2.16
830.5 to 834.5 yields 1.99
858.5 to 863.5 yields 1.87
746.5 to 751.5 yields 1.97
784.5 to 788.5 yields 1.42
